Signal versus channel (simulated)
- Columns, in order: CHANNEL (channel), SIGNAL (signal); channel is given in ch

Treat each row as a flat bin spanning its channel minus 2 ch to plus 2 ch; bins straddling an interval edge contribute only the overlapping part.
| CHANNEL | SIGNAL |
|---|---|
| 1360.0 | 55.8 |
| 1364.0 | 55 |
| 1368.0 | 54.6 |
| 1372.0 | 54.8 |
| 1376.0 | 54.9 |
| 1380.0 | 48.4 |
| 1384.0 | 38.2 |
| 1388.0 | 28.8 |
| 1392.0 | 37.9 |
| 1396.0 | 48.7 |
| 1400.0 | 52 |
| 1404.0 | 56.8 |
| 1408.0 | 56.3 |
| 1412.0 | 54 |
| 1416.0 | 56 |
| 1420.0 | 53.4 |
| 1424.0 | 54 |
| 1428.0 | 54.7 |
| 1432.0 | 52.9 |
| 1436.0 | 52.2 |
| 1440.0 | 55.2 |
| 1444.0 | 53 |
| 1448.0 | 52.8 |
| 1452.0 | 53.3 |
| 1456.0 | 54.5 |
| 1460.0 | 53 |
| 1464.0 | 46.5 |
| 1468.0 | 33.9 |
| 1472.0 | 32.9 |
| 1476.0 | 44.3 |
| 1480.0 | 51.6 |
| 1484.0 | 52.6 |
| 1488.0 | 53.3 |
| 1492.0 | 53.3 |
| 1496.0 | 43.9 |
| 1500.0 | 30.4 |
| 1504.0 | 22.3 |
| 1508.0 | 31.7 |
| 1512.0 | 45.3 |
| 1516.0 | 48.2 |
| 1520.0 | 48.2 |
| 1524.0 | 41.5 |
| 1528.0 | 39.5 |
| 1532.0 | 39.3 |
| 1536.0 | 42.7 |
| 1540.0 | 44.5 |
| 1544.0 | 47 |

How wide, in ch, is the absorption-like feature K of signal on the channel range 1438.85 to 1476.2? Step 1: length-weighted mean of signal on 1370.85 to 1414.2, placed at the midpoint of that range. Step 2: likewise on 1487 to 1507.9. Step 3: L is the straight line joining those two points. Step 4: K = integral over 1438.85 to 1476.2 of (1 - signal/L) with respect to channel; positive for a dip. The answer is -4.6 ch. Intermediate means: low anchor 48.2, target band 48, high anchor 39.2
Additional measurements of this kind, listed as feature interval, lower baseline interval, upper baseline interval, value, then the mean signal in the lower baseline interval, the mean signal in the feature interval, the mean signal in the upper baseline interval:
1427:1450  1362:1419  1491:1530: -3.75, 49.8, 53.4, 40.1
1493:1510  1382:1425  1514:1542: 4.29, 48.6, 33.3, 43.4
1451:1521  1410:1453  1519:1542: 4.90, 53.8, 44.2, 42.4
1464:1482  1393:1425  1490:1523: 1.41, 53.4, 41.3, 40.4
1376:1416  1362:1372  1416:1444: 4.92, 54.8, 47.7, 53.8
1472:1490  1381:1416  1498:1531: -3.34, 47.2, 48.5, 38.4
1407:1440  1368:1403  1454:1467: -4.12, 46.3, 54.2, 50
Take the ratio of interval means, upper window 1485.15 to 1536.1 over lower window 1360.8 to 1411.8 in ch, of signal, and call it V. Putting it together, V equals 0.85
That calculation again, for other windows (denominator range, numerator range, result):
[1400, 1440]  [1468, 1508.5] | 0.77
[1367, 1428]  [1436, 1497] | 0.98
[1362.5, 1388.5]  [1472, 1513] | 0.87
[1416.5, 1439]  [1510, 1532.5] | 0.82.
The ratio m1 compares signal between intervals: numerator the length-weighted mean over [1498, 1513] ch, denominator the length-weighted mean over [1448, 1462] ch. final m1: 0.59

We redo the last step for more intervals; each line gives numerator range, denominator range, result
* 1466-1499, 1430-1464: 0.85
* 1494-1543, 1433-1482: 0.82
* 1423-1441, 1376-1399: 1.27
